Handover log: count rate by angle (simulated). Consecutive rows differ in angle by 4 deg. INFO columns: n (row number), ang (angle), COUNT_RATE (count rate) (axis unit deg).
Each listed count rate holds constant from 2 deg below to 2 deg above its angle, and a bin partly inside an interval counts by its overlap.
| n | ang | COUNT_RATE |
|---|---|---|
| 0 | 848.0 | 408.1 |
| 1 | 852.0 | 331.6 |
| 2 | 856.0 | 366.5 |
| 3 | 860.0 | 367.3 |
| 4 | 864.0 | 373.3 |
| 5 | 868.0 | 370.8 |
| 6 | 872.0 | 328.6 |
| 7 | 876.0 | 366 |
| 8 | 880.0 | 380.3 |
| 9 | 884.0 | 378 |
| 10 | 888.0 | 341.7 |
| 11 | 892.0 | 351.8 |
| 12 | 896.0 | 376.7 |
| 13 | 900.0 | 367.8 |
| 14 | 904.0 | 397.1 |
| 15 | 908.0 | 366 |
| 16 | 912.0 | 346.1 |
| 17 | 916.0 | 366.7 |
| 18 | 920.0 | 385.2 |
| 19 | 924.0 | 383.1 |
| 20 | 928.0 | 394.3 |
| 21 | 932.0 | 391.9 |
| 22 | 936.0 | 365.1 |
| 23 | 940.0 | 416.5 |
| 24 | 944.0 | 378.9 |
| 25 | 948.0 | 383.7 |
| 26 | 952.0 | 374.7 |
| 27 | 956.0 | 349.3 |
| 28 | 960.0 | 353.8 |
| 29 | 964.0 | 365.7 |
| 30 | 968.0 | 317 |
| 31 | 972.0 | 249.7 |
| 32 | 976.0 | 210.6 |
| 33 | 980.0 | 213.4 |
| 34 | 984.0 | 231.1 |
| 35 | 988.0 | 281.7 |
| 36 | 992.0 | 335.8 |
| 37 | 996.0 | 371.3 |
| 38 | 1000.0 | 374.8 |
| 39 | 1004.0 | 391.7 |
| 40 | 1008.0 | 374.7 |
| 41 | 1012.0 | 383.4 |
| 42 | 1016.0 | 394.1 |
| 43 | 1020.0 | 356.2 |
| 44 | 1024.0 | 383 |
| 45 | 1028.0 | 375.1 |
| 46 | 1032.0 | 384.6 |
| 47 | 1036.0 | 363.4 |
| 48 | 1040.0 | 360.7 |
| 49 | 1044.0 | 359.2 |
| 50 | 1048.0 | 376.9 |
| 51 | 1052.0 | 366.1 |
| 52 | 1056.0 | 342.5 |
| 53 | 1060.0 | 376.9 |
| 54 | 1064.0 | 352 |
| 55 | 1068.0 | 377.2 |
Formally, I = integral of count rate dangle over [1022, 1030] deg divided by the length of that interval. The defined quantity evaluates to 379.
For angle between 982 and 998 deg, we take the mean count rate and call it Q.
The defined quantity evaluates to 305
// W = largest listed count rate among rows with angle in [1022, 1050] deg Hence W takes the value 384.6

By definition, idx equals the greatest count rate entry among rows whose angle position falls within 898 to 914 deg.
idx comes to 397.1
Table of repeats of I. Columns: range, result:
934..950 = 386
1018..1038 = 372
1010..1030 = 378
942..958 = 372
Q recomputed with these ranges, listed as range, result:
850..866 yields 360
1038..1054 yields 366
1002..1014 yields 383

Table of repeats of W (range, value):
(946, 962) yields 383.7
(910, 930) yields 394.3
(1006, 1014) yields 383.4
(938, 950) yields 416.5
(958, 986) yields 365.7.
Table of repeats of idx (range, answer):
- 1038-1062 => 376.9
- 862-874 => 373.3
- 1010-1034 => 394.1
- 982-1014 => 391.7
